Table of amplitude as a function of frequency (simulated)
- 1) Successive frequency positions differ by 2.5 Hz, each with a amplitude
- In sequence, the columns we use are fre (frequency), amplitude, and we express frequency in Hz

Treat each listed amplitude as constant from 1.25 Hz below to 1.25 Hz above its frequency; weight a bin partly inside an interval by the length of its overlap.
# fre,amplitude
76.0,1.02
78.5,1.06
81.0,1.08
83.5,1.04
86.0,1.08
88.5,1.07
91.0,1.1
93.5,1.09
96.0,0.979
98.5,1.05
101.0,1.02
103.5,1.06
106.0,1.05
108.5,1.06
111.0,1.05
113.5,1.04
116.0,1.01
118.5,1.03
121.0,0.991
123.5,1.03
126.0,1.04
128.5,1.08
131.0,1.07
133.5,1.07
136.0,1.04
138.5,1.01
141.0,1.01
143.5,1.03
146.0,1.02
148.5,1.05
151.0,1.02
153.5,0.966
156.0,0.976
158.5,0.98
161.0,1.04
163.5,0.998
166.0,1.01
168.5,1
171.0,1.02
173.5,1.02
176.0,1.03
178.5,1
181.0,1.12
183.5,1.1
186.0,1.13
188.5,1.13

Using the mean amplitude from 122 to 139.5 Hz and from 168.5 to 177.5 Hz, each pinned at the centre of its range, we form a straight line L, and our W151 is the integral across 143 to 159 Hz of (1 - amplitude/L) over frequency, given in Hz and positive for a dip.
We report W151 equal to 0.4 Hz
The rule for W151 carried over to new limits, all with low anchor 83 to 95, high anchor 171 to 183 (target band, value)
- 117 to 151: 0.8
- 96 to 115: 0.5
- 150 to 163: 0.7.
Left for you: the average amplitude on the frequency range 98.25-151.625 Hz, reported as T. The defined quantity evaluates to 1.04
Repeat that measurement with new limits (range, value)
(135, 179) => 1.01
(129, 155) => 1.03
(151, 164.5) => 0.994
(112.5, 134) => 1.04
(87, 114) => 1.05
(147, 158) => 1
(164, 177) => 1.01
